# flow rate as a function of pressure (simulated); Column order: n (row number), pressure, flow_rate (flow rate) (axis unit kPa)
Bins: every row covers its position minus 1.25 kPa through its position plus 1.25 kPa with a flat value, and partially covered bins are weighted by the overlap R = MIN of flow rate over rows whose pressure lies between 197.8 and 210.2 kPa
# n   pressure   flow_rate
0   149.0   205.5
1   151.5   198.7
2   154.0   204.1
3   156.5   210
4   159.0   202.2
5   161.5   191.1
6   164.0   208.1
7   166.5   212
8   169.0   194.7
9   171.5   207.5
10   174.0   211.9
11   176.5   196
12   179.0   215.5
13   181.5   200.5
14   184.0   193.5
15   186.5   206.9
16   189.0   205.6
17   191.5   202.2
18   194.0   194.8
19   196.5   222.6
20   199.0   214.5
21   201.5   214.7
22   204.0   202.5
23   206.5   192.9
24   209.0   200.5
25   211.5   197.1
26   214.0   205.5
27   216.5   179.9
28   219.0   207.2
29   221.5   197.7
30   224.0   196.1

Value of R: 192.9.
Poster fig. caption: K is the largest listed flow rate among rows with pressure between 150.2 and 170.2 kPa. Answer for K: 212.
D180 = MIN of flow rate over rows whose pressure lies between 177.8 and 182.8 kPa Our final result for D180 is 200.5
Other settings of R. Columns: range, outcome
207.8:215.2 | 197.1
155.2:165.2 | 191.1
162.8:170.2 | 194.7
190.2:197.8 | 194.8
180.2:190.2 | 193.5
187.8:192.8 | 202.2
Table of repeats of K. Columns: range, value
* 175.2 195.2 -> 215.5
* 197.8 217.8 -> 214.7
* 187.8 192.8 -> 205.6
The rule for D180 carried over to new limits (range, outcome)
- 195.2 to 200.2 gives 214.5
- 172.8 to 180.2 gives 196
